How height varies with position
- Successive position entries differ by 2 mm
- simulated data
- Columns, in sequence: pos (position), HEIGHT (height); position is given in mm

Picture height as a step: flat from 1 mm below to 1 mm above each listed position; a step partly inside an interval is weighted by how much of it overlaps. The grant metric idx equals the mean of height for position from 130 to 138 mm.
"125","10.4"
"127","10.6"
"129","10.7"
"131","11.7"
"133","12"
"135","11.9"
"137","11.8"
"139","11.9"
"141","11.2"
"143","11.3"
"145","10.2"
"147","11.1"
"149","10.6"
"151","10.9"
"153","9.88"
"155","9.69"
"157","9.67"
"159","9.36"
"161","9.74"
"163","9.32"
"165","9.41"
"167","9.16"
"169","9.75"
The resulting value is 11.9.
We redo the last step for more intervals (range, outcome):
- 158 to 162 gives 9.55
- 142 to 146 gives 10.8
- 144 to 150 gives 10.6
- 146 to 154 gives 10.6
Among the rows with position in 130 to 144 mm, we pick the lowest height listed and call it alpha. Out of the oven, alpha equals 11.2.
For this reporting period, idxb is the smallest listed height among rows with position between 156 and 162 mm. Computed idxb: 9.36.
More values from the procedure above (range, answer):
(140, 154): 9.88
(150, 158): 9.67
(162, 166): 9.32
